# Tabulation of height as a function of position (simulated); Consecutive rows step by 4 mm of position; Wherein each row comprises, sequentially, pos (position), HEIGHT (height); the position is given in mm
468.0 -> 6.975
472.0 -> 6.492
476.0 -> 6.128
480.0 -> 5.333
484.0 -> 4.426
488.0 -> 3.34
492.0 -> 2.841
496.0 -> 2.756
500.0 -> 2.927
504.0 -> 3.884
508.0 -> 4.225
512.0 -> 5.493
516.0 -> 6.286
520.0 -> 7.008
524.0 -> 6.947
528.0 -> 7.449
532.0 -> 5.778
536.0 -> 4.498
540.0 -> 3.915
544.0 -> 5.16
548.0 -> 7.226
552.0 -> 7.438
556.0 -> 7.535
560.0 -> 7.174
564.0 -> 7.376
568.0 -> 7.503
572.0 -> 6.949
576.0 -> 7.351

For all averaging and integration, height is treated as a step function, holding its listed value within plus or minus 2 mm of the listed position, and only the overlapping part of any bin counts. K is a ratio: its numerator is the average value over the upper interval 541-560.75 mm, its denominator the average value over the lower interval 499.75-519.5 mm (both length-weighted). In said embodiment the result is 1.4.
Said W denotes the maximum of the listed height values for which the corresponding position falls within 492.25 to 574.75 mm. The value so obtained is 7.535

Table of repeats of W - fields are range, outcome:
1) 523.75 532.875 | 7.449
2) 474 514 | 6.128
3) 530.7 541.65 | 5.778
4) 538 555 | 7.438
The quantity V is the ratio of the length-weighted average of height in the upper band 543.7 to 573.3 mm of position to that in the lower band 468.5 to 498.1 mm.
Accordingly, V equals 1.56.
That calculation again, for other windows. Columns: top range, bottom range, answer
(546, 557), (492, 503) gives 2.52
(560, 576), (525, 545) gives 1.33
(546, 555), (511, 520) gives 1.19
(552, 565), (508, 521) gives 1.25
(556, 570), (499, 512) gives 1.84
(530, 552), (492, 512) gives 1.53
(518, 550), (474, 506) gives 1.52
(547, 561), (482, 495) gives 2.12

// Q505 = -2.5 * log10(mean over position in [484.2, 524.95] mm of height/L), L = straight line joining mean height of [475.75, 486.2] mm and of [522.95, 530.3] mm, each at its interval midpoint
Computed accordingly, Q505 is 0.36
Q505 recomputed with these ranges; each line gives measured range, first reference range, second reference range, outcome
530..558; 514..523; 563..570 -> 0.196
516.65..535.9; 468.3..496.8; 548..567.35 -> -0.051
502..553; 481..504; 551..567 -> -0.064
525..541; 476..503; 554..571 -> 0.050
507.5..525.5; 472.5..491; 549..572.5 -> -0.027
